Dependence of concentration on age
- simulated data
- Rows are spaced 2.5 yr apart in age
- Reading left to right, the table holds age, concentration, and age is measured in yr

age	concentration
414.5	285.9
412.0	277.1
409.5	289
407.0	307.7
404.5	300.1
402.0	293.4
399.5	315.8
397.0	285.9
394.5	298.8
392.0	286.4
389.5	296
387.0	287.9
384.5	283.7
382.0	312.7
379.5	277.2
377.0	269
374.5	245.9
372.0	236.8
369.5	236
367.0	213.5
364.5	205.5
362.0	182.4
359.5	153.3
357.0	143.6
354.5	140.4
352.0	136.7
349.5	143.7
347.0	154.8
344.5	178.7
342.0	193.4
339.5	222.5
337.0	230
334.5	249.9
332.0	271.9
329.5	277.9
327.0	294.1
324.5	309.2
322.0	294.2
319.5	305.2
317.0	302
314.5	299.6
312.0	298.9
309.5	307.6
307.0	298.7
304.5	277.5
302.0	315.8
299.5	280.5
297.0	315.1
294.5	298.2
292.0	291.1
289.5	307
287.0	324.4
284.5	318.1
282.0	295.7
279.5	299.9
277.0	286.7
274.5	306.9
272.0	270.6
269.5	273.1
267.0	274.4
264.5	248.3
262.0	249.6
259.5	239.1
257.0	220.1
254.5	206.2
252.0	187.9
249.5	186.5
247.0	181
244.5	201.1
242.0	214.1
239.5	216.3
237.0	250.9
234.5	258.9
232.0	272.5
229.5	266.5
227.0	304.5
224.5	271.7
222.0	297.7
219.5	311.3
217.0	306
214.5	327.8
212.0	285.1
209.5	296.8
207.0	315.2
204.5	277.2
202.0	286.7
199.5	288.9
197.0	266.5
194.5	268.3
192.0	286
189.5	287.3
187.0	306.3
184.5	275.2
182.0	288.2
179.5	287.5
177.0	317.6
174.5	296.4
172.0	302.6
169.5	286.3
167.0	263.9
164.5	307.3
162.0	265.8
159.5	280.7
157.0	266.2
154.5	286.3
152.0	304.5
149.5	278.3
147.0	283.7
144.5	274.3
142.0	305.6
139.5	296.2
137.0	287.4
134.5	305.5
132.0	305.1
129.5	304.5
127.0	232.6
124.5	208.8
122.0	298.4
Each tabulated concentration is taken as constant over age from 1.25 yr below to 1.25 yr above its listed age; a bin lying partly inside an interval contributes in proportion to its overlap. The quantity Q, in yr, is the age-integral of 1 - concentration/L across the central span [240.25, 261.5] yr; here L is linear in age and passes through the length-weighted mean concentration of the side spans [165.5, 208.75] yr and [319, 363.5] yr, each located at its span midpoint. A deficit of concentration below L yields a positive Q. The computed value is 4.2 yr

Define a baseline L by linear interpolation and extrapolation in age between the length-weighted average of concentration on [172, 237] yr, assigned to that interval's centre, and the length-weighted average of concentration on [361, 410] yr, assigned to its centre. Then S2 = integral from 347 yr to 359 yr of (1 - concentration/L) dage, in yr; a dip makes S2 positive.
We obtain 5.7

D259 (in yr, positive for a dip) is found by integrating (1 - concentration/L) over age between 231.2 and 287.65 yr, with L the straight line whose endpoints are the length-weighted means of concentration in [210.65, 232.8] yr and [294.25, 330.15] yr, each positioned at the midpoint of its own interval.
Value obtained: 8.7 yr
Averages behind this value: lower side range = 294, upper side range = 299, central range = 250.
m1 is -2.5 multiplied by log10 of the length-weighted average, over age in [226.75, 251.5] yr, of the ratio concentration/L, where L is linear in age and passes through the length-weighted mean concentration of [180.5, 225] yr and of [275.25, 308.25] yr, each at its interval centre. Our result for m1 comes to 0.27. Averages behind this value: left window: 292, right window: 301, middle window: 231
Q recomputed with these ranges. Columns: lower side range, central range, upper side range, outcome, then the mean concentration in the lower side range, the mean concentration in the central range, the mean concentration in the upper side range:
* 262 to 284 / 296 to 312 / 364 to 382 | -1.7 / 281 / 299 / 247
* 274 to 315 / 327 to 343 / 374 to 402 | 2.7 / 301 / 246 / 289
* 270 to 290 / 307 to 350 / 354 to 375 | -2.9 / 300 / 258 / 195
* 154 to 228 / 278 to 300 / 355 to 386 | -4.1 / 290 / 304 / 228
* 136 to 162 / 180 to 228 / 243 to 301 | -2.8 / 285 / 292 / 264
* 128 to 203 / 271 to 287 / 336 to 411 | -2.4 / 288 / 299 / 238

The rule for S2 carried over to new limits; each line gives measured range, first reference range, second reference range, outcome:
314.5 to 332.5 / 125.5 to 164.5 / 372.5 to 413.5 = -0.5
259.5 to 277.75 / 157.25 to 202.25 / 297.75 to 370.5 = -0.8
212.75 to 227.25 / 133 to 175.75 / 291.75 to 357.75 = -1.5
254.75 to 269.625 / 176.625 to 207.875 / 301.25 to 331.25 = 2.4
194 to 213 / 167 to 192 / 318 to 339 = 0.2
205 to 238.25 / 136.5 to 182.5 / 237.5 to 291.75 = -2.7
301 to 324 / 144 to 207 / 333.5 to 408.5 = -4.5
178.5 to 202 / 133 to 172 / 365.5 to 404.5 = 0.1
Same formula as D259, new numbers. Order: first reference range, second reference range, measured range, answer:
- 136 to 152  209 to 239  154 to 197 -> 0.2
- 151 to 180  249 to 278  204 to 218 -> -1.7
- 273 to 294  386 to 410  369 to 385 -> 1.7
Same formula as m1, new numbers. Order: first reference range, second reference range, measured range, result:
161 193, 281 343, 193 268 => 0.119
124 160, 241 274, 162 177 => -0.083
